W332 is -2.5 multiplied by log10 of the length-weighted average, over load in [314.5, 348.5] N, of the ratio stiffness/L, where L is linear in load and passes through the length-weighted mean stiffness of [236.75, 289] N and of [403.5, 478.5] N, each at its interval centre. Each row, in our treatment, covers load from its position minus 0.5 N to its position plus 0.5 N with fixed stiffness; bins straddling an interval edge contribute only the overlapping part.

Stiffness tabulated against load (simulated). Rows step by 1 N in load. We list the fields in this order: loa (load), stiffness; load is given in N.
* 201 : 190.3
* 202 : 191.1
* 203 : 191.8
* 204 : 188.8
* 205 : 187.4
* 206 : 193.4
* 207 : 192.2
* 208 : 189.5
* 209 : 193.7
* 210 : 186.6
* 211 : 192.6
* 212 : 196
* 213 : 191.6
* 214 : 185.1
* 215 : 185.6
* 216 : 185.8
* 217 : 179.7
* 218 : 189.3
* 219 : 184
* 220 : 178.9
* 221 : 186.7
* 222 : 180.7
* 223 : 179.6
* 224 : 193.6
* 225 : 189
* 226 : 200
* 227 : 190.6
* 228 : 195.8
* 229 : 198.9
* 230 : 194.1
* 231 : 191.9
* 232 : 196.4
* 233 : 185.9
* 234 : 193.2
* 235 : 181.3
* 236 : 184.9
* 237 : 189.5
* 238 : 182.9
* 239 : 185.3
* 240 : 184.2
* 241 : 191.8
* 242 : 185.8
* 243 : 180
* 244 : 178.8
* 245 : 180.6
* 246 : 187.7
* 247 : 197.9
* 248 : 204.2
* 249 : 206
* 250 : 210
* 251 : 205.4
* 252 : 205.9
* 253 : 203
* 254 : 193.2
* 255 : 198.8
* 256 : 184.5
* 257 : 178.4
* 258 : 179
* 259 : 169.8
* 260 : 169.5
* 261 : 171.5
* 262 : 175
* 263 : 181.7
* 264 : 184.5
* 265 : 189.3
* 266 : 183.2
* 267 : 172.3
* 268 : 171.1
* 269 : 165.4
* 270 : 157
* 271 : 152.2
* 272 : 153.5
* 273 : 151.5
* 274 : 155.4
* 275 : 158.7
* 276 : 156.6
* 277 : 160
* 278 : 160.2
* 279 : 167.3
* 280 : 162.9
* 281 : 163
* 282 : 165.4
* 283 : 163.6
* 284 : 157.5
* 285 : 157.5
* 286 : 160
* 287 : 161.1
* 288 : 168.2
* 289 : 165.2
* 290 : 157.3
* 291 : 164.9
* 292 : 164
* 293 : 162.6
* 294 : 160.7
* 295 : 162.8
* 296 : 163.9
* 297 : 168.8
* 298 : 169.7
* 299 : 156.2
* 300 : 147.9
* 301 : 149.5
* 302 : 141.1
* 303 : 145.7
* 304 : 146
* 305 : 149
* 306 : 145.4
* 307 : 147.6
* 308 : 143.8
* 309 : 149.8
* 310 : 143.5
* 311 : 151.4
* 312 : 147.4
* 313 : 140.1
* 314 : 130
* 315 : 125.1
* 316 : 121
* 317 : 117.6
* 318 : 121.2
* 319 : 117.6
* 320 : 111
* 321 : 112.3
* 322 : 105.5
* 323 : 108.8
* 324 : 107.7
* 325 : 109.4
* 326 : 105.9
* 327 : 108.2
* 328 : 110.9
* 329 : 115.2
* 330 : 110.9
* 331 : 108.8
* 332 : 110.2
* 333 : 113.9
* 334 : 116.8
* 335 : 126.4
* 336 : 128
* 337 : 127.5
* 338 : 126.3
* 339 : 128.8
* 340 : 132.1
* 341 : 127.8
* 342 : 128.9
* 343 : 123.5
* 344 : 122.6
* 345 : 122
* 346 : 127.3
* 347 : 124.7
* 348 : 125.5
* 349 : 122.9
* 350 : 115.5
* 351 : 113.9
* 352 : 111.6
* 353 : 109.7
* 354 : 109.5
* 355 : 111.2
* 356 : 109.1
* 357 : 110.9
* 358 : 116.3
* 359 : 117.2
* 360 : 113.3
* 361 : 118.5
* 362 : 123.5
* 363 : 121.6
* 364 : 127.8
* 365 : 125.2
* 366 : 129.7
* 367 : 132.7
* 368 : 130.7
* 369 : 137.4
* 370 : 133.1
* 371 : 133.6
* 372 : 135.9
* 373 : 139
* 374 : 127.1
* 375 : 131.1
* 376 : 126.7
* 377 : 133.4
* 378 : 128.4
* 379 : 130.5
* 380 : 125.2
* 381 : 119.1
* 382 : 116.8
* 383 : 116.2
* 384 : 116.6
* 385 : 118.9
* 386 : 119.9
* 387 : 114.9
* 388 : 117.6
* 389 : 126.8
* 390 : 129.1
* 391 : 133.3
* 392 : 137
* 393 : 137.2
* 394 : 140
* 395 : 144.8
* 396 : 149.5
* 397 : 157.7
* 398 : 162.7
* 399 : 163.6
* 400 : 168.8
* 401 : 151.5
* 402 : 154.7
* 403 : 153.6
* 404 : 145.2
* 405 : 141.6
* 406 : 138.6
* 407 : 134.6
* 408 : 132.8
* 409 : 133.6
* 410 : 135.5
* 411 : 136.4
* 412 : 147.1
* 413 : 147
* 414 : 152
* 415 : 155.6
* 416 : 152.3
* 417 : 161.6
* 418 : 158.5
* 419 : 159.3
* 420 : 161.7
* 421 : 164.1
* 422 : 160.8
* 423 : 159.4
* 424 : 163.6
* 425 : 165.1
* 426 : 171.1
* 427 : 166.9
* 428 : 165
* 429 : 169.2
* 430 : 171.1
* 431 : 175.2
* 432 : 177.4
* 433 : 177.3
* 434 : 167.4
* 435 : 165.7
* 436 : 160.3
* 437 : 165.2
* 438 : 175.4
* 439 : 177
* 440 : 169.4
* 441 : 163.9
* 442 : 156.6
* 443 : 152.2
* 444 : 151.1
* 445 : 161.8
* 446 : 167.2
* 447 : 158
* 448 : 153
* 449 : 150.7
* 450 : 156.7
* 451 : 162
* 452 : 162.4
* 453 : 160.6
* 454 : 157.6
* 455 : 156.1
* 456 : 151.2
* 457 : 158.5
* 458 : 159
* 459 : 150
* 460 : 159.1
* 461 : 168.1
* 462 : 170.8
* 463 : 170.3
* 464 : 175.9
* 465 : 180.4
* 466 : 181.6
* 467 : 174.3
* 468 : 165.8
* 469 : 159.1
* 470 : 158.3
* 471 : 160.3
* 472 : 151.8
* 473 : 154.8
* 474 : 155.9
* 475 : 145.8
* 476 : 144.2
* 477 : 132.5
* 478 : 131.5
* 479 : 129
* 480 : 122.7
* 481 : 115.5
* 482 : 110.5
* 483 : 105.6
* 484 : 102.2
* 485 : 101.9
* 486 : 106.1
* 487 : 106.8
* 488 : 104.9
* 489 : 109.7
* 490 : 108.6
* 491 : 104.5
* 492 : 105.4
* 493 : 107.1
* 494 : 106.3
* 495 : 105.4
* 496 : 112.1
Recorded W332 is 0.39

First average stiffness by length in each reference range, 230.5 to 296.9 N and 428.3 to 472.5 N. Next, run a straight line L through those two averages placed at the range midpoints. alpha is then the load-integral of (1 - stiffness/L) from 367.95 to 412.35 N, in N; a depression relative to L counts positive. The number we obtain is 8.5 N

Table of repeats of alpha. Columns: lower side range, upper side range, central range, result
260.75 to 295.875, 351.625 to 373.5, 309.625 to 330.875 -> 3.6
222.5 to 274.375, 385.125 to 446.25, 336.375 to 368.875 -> 8.5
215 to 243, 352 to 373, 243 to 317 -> -1.0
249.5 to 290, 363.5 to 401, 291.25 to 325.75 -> 4.2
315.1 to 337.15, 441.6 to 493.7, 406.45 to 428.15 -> -3.2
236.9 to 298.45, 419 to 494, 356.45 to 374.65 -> 4.0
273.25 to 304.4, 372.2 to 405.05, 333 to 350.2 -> 2.6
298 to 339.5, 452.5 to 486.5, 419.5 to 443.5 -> -4.0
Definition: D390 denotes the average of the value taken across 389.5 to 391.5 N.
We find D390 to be 131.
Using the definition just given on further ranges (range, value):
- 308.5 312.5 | 148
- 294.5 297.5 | 165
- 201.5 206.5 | 190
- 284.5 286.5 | 159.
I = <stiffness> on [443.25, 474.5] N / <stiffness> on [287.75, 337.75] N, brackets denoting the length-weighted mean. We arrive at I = 1.19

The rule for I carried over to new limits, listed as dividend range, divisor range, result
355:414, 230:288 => 0.75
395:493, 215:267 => 0.80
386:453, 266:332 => 1.06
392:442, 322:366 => 1.33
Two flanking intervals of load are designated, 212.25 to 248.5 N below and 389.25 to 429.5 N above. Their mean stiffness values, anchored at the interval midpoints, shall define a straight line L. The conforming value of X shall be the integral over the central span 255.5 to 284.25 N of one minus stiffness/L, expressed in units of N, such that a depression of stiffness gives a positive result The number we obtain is 2.0 N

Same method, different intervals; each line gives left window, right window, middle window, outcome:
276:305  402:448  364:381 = 3.0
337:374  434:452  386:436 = -1.3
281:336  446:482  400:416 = 0.5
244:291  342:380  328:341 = 1.7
